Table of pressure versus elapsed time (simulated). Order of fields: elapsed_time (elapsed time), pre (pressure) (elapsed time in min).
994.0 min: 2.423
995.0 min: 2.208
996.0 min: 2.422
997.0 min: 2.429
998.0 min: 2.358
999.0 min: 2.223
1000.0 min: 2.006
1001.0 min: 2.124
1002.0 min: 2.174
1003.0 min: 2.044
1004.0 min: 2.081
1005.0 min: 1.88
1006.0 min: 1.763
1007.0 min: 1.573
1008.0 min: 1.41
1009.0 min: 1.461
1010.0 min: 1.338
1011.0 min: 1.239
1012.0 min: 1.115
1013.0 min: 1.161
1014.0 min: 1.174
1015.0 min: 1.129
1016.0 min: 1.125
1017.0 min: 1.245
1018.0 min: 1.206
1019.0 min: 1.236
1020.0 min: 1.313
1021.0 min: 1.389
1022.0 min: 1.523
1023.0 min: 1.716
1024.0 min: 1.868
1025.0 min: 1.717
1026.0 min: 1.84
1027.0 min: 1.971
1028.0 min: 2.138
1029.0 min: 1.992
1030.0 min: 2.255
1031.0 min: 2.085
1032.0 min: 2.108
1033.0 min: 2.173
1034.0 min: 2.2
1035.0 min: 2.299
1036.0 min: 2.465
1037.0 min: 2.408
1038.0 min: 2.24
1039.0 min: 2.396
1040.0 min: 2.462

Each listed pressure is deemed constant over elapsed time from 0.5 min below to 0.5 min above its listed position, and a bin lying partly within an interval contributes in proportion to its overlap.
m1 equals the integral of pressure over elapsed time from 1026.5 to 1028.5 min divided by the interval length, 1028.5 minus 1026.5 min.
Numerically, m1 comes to 2.05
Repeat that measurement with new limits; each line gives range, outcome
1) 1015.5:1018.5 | 1.19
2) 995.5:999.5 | 2.36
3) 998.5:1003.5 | 2.11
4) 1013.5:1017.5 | 1.17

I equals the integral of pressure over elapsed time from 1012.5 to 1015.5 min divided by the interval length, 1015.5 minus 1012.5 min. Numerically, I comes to 1.15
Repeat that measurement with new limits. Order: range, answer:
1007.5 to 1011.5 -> 1.36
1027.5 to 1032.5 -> 2.12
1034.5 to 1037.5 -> 2.39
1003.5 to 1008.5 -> 1.74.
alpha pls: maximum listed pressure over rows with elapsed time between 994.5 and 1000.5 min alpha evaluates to 2.429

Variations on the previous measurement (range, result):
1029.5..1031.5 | 2.255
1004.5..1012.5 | 1.88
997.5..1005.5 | 2.358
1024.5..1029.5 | 2.138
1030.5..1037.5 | 2.465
